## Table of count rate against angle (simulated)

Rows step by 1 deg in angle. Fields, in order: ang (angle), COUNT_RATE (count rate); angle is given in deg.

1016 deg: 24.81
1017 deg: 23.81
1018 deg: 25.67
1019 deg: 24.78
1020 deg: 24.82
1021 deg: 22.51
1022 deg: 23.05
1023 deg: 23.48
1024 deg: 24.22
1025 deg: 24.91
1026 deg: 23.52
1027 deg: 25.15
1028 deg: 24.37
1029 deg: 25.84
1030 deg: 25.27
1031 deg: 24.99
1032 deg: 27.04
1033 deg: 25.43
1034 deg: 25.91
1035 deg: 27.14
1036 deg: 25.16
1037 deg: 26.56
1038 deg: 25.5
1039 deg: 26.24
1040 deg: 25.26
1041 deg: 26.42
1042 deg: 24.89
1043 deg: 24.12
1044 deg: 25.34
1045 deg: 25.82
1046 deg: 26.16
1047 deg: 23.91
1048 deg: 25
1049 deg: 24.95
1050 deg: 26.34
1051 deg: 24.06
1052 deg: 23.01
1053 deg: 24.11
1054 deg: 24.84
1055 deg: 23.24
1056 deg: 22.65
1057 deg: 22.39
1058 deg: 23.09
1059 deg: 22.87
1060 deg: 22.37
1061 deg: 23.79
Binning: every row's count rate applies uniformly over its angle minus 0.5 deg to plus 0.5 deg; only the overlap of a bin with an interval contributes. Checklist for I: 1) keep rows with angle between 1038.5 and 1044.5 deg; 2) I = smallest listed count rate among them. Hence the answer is 24.12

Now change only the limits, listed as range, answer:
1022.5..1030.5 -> 23.48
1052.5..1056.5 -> 22.65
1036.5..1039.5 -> 25.5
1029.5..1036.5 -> 24.99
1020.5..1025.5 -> 22.51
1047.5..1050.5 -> 24.95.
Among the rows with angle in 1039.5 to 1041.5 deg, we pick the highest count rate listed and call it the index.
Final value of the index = 26.42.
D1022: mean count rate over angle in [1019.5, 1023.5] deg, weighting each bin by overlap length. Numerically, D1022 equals 23.5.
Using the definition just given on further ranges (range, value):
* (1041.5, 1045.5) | 25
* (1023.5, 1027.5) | 24.4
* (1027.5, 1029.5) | 25.1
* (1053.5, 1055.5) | 24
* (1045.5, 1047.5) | 25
